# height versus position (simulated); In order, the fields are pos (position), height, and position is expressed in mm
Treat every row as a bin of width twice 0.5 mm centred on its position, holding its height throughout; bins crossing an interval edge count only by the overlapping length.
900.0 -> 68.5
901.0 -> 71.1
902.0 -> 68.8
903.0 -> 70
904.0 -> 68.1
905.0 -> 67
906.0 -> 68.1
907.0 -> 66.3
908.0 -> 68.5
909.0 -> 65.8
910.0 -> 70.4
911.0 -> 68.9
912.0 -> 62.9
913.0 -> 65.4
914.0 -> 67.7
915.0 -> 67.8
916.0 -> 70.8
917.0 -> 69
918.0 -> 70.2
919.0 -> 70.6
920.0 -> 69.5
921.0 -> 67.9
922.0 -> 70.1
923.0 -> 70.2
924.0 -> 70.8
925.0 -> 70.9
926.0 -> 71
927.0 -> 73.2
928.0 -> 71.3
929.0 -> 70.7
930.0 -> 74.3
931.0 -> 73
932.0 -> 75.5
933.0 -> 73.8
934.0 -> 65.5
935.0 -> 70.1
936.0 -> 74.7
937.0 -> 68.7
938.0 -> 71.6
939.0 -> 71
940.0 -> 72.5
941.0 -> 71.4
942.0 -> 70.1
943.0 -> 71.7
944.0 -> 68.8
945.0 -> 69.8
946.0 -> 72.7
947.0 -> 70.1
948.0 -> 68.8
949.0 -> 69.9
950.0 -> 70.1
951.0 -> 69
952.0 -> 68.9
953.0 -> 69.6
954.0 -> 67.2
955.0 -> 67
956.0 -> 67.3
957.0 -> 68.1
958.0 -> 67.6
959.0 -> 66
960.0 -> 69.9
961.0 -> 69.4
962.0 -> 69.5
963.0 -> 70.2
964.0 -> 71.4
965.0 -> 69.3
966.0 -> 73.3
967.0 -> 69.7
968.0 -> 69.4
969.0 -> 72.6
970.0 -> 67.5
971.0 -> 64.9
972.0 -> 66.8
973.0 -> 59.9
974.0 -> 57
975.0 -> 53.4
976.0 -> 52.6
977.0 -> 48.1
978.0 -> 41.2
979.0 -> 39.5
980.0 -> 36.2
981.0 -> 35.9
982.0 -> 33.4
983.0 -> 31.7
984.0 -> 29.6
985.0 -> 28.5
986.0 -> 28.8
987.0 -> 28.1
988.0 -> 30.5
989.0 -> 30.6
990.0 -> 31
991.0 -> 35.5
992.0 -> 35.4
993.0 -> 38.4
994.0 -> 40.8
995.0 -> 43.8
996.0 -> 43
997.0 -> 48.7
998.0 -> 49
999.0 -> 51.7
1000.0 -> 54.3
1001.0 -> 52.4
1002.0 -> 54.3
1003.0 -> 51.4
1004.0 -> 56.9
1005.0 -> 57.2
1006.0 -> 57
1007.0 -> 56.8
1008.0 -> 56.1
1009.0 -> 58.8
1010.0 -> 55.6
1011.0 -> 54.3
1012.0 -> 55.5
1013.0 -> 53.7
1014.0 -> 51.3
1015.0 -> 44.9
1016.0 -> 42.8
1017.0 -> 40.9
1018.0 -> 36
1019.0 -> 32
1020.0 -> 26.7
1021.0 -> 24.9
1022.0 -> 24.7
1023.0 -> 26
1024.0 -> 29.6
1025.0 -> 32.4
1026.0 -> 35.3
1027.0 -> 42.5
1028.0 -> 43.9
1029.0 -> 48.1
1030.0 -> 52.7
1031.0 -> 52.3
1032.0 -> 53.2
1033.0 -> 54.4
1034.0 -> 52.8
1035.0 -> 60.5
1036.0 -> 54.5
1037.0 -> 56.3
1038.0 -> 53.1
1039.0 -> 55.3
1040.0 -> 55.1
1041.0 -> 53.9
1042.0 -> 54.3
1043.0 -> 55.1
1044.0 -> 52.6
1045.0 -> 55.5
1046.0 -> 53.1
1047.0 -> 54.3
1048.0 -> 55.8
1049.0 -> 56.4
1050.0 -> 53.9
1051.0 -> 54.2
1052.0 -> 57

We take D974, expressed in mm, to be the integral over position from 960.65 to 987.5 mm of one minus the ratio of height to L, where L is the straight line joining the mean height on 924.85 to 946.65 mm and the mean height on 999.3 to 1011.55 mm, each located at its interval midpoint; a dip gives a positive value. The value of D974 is 4.2 mm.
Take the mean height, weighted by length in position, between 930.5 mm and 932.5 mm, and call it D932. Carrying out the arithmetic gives 74.2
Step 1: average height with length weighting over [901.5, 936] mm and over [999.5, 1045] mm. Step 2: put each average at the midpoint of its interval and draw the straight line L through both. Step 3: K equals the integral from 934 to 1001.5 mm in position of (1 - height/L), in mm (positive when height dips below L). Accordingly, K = 3.20 mm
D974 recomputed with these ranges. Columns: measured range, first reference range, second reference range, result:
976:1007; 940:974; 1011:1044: 8.2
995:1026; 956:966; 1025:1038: 5.7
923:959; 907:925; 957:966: -0.7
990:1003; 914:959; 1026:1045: 3.1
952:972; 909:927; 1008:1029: -4.3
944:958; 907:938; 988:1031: -1.7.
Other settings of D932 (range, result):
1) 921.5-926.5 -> 70.6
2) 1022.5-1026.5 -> 30.8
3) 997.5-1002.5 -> 52.3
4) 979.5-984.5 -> 33.4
